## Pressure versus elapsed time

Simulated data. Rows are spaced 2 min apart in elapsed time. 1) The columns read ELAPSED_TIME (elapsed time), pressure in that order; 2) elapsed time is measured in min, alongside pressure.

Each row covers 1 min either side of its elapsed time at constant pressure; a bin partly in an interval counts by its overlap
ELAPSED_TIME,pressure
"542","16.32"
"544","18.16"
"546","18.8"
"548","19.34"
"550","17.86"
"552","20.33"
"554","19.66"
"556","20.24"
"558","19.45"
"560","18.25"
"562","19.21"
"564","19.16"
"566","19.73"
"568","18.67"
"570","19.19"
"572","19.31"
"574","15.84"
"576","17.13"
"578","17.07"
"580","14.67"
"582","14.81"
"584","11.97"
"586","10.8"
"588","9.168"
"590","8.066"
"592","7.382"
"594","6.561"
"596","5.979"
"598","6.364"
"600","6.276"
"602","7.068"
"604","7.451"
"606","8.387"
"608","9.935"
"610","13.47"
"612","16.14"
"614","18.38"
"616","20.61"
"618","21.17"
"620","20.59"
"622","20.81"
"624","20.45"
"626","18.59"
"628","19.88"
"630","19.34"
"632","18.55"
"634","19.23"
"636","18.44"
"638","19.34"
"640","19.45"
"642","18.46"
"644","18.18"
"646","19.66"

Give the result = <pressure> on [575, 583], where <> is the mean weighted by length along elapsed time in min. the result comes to 15.9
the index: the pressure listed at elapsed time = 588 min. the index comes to 9.168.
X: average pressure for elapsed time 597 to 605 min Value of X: 6.79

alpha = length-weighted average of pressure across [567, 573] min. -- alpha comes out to 19.1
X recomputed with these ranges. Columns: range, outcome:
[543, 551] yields 18.5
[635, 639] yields 18.9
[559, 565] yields 18.9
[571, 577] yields 17.4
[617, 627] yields 20.3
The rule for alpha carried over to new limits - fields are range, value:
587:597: 7.43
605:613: 12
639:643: 19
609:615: 16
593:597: 6.27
